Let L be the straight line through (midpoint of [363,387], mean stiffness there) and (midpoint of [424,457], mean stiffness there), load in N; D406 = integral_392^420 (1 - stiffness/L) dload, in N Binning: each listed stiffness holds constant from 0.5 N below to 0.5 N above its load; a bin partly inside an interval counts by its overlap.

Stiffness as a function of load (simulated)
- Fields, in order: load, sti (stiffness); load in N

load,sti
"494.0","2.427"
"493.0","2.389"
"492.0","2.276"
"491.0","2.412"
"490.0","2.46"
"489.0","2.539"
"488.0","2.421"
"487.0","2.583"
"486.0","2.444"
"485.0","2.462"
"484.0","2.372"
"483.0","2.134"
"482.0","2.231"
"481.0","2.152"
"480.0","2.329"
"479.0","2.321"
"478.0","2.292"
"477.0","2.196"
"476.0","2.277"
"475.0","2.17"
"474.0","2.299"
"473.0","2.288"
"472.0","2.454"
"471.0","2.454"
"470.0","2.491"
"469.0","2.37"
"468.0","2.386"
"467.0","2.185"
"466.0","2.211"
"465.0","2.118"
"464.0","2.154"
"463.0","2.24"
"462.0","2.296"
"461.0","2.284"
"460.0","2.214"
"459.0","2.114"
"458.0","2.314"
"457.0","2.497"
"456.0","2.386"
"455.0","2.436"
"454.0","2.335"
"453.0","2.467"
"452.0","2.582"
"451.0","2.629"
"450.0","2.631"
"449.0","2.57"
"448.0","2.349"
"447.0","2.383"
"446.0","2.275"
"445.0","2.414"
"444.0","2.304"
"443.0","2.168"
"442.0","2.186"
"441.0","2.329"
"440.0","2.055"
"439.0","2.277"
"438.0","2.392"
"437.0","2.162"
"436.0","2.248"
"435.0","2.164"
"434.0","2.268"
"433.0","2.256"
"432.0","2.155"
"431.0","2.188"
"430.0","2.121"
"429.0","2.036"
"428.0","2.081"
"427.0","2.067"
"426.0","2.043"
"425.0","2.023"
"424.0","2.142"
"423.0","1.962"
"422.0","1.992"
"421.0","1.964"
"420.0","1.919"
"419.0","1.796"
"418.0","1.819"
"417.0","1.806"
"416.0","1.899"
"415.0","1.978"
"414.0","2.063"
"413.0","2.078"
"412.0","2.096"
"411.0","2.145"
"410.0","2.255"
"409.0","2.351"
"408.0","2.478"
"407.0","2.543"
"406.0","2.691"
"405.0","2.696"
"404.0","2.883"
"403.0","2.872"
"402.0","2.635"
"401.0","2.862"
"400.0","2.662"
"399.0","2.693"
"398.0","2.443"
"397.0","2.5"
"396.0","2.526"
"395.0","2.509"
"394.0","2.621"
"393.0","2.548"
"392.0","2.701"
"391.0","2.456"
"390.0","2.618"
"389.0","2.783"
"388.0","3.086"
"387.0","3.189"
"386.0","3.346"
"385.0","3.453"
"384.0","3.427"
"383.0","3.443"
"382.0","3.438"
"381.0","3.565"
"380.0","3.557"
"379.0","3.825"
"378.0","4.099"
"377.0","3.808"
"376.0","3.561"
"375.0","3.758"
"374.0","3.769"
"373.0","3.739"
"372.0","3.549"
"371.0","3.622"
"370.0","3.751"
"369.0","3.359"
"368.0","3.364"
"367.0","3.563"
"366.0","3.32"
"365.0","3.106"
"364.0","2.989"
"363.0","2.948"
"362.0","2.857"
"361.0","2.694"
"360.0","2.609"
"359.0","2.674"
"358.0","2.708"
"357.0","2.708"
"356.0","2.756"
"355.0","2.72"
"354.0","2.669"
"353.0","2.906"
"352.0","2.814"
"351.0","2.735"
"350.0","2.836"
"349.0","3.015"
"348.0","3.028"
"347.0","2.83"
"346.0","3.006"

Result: 5.3 N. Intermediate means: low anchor 3.52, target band 2.38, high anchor 2.28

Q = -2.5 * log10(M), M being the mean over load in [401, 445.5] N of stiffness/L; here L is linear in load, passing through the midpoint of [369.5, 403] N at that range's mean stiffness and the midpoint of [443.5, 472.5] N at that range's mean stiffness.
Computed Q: 0.24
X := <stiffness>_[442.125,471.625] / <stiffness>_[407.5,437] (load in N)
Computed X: 1.1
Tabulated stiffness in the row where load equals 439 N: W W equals 2.277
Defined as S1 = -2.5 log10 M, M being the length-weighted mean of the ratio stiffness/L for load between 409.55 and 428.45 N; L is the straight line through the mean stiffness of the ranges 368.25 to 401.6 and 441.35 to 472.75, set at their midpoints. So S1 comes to 0.359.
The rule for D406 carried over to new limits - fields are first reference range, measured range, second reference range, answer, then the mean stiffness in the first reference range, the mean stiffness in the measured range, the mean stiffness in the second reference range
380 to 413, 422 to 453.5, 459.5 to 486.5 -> 3.2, 2.77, 2.25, 2.29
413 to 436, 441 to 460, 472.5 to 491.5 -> -1.8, 2.04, 2.38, 2.34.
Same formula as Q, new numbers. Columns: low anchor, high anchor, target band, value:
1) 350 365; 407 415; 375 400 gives -0.24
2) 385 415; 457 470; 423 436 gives 0.15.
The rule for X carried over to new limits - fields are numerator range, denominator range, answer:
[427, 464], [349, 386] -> 0.71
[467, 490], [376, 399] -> 0.76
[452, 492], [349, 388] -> 0.72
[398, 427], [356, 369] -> 0.76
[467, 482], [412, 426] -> 1.18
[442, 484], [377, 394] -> 0.72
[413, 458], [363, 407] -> 0.70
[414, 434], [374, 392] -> 0.60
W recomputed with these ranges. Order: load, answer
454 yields 2.335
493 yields 2.389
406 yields 2.691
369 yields 3.359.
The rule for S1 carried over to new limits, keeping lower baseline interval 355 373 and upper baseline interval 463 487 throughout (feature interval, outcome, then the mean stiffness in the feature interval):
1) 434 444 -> 0.151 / 2.23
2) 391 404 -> 0.089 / 2.63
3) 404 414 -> 0.168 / 2.38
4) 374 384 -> -0.220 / 3.67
